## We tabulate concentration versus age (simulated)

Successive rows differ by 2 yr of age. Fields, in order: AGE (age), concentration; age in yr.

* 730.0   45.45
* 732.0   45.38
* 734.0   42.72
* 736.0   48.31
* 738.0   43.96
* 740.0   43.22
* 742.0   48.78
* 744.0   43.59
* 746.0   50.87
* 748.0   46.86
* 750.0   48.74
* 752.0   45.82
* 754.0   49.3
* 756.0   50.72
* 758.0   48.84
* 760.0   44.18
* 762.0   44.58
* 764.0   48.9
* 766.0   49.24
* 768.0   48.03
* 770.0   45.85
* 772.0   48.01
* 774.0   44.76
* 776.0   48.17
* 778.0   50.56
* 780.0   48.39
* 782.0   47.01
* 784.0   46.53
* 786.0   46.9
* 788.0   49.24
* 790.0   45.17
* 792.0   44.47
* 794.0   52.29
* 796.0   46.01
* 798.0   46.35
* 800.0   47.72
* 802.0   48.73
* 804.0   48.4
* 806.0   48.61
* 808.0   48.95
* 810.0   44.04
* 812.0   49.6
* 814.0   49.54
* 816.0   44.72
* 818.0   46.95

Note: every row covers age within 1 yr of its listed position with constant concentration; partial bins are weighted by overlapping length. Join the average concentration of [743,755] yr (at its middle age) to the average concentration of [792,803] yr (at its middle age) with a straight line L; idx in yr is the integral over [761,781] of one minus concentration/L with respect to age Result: 0.0 yr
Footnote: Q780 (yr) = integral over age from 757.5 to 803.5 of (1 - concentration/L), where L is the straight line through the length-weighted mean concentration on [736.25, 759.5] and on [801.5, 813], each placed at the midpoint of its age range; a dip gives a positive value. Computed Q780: 0.3 yr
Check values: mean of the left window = 47.3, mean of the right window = 48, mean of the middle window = 47.4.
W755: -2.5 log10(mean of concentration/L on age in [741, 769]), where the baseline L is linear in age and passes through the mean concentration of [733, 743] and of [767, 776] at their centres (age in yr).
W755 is -0.038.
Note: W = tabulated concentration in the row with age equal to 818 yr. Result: 46.95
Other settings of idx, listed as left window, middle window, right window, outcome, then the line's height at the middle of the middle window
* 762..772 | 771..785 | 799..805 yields 0.07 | 47.9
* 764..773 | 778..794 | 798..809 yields 0.23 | 48.1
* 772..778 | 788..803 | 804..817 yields 0.05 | 47.5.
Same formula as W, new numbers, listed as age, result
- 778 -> 50.56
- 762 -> 44.58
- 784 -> 46.53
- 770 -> 45.85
